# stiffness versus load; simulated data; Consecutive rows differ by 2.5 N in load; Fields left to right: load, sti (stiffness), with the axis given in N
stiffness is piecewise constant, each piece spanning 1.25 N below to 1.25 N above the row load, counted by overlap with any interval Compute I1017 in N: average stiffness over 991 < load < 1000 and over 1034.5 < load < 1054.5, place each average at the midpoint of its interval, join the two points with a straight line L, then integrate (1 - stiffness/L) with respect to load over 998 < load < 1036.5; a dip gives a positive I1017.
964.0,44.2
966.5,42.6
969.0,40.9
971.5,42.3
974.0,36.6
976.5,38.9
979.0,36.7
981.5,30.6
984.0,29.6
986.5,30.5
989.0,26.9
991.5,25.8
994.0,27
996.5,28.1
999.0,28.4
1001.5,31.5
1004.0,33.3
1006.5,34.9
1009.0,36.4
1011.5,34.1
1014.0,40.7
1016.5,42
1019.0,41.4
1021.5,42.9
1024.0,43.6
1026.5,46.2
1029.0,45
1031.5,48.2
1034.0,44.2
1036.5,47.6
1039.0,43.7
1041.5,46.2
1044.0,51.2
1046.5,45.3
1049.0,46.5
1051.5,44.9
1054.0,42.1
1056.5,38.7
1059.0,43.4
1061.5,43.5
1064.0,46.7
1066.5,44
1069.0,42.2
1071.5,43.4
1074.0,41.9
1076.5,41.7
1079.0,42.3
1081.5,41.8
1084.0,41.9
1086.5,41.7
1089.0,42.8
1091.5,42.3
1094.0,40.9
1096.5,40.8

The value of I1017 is -4.39 N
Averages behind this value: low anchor 27.4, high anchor 46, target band 39.9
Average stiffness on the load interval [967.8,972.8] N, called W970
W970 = 41.6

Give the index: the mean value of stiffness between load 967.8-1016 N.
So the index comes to 33.5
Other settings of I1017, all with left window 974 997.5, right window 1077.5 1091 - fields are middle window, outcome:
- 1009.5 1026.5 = -3.17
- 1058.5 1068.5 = -1.16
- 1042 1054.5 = -2.73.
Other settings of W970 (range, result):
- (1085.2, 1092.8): 42.3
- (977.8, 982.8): 33.6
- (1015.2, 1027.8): 43.2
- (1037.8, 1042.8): 45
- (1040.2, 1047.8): 47.5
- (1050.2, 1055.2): 43.5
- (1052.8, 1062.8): 41.9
